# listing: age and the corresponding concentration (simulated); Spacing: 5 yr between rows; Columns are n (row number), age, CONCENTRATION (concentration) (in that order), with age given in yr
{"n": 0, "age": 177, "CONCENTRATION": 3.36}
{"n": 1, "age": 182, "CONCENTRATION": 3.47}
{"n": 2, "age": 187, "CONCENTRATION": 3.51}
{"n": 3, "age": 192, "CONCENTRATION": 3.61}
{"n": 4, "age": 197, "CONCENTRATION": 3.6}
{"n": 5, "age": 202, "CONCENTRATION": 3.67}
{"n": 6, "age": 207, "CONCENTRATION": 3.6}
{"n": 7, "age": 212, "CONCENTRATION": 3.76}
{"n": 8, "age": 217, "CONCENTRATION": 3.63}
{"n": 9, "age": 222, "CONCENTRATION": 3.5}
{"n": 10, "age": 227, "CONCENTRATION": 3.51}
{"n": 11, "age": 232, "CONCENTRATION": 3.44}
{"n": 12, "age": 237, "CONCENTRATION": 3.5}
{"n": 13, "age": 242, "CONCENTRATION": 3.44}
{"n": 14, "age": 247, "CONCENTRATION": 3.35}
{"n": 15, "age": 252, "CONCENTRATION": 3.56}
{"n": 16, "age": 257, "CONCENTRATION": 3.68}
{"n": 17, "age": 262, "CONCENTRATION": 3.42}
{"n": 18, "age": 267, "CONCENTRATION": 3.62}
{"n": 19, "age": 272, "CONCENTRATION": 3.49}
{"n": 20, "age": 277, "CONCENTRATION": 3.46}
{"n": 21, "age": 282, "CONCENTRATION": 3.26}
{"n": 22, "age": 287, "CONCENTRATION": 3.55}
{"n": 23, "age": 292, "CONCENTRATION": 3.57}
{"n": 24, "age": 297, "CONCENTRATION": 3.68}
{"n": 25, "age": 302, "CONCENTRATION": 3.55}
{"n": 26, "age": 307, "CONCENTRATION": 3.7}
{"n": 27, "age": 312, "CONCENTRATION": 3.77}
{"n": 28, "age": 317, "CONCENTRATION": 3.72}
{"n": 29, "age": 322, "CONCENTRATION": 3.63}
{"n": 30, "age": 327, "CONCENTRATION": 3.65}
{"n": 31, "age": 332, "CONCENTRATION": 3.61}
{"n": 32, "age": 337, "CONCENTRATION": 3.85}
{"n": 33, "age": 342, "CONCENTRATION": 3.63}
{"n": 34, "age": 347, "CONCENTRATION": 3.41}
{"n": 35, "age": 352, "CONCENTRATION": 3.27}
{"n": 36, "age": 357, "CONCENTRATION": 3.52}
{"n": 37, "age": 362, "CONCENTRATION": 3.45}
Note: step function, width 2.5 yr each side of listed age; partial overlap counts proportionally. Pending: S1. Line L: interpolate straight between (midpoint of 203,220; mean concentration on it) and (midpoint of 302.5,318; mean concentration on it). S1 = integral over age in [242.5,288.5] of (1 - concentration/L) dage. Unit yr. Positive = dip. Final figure 2.5 yr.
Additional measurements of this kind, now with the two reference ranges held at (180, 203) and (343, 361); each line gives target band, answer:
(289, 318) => -1.6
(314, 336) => -1.4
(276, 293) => 0.2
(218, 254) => 0.5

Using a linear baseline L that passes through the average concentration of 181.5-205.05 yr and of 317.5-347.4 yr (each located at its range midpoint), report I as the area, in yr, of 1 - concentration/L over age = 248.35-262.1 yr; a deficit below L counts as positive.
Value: 0.2 yr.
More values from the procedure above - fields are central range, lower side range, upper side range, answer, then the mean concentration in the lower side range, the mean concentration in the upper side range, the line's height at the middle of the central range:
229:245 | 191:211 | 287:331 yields 0.8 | 3.63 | 3.65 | 3.64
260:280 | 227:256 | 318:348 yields 0.2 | 3.47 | 3.65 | 3.53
